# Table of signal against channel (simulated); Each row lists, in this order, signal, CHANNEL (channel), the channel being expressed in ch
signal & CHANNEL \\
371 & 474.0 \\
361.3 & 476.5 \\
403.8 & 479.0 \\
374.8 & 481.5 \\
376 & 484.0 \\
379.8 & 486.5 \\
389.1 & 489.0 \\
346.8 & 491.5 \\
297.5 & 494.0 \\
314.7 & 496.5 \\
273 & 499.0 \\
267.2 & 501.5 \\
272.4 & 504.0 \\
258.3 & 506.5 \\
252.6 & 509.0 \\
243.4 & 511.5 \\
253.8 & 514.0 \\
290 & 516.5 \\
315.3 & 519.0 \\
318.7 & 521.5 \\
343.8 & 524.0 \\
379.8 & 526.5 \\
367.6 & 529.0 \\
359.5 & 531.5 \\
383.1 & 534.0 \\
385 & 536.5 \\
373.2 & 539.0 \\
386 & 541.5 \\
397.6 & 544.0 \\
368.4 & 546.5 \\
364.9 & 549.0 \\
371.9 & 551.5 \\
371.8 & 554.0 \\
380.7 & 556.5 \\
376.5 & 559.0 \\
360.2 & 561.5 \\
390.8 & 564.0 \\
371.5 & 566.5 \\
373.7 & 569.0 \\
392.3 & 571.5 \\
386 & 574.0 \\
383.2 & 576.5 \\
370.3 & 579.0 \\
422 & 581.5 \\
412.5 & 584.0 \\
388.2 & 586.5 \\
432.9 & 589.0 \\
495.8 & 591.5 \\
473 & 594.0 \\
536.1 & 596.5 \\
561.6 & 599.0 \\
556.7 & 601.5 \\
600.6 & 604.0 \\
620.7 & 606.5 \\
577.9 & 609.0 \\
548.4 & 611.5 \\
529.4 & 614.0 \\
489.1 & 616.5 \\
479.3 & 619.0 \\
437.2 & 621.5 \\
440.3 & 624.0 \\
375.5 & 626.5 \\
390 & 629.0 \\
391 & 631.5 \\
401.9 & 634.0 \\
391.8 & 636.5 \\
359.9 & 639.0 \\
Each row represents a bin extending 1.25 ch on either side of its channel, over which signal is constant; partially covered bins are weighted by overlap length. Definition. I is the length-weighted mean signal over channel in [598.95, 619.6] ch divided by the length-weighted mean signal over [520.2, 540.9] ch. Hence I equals 1.52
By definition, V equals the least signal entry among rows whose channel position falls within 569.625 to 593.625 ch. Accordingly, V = 370.3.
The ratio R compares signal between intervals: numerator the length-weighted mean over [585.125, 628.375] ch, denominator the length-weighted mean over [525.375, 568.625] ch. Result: 1.3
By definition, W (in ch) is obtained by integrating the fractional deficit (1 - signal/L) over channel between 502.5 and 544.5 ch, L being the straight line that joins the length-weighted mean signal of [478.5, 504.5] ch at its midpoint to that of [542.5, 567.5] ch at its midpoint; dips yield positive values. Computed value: 3.6 ch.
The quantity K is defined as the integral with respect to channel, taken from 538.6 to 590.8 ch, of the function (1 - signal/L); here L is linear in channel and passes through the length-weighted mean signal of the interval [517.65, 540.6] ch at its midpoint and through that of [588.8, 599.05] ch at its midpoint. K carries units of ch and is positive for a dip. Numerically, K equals 5.8 ch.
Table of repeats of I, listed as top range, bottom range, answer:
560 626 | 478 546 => 1.38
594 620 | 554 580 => 1.45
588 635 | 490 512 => 1.74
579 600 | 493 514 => 1.69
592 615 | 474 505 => 1.63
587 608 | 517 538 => 1.50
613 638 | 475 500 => 1.22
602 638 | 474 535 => 1.46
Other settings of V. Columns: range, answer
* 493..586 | 243.4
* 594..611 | 473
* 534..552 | 364.9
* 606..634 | 375.5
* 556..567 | 360.2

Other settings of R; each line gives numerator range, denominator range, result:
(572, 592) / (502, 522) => 1.49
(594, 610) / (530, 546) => 1.49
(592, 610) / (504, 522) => 2.04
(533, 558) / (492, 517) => 1.38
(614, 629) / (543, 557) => 1.19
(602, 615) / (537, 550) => 1.52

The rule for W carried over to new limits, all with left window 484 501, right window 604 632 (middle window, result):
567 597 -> 1.77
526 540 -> 0.32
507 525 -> 3.81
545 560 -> 1.27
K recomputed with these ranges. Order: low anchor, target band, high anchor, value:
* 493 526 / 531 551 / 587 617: -0.43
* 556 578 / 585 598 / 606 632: -1.20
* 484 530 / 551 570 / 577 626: 1.71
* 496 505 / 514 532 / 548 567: -0.86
